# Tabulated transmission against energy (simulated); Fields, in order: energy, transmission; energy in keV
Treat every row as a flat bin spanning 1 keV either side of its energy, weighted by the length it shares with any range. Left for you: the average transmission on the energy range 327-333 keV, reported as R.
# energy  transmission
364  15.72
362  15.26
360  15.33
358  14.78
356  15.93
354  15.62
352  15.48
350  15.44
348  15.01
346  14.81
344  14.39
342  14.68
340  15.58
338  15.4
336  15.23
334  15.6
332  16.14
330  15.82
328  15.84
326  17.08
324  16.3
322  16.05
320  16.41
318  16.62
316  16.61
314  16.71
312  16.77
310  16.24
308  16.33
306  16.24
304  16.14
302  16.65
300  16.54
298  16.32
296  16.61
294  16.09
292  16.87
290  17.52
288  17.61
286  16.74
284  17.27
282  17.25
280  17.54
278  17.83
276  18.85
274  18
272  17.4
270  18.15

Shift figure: 15.9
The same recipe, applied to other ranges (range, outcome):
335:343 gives 15.2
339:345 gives 14.9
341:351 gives 14.9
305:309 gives 16.3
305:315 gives 16.5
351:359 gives 15.5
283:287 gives 17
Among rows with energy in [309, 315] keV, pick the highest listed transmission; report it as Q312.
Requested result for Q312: 16.77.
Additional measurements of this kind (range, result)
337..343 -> 15.58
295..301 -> 16.61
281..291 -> 17.61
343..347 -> 14.81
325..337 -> 17.08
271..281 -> 18.85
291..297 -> 16.87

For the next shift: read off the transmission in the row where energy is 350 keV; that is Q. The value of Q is 15.44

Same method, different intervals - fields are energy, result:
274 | 18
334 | 15.6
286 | 16.74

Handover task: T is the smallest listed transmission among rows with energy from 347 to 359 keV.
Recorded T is 14.78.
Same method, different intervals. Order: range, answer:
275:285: 17.25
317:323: 16.05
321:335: 15.6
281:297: 16.09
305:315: 16.24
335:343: 14.68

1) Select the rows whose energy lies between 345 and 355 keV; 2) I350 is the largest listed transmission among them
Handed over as 15.62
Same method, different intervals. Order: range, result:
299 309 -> 16.65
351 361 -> 15.93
